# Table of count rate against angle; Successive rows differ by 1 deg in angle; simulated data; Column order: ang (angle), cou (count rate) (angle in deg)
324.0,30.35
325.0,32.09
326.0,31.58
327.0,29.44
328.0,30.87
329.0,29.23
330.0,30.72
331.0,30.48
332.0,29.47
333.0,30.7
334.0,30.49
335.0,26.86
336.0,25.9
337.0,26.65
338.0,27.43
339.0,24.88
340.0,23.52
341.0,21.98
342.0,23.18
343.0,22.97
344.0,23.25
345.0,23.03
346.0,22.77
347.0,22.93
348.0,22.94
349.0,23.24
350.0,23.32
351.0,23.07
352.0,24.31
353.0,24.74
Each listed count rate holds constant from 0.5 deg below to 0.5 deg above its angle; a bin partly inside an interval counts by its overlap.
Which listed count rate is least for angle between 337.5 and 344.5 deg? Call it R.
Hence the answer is 21.98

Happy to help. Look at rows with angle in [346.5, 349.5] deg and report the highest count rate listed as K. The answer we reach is 23.24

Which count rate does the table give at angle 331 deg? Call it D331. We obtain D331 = 30.48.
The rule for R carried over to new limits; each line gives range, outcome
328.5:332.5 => 29.23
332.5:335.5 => 26.86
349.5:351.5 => 23.07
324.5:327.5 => 29.44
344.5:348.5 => 22.77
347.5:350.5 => 22.94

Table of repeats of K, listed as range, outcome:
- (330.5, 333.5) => 30.7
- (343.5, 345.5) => 23.25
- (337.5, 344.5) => 27.43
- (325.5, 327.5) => 31.58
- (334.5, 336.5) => 26.86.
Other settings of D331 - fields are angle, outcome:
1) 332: 29.47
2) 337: 26.65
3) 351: 23.07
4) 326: 31.58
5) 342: 23.18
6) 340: 23.52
